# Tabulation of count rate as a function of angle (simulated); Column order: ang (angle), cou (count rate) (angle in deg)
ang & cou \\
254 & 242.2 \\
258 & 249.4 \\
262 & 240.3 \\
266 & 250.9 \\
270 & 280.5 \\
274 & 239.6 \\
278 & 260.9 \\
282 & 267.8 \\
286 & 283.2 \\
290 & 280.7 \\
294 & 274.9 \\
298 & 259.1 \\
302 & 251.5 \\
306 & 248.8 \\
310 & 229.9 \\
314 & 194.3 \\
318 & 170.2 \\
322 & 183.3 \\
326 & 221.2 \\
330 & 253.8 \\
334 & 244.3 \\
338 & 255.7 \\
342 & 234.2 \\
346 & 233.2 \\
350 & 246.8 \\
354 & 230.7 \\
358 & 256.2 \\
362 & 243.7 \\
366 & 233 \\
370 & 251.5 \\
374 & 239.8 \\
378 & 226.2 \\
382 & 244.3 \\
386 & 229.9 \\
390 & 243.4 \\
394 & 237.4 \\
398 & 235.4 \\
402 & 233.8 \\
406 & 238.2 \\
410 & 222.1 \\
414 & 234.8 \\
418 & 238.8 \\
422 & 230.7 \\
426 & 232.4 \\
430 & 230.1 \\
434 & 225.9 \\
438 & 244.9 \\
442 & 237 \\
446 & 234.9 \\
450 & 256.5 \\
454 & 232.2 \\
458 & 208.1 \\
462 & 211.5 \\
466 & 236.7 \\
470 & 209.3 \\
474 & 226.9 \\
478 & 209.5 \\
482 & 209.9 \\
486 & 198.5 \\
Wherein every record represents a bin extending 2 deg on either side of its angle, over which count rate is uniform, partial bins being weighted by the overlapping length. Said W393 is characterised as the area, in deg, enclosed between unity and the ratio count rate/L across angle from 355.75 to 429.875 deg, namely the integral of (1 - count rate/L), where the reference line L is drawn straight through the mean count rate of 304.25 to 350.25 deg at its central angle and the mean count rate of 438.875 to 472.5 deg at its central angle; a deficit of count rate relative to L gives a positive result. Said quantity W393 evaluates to -3.3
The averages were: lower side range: 225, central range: 237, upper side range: 229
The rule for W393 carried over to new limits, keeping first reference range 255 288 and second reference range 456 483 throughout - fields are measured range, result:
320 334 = 1.3 deg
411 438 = -0.8 deg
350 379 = -0.3 deg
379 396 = -0.3 deg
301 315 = 1.0 deg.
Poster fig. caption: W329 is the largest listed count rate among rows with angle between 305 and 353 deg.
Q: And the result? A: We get 255.7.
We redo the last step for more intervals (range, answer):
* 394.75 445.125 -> 244.9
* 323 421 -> 256.2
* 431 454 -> 256.5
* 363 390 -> 251.5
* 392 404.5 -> 237.4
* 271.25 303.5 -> 283.2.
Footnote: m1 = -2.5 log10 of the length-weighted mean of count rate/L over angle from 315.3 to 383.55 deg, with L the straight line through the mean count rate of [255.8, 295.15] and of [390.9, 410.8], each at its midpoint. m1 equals 0.058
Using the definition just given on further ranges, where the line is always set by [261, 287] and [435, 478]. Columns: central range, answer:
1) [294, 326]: 0.142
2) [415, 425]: 0.003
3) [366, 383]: 0.016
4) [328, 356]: 0.026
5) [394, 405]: 0.015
